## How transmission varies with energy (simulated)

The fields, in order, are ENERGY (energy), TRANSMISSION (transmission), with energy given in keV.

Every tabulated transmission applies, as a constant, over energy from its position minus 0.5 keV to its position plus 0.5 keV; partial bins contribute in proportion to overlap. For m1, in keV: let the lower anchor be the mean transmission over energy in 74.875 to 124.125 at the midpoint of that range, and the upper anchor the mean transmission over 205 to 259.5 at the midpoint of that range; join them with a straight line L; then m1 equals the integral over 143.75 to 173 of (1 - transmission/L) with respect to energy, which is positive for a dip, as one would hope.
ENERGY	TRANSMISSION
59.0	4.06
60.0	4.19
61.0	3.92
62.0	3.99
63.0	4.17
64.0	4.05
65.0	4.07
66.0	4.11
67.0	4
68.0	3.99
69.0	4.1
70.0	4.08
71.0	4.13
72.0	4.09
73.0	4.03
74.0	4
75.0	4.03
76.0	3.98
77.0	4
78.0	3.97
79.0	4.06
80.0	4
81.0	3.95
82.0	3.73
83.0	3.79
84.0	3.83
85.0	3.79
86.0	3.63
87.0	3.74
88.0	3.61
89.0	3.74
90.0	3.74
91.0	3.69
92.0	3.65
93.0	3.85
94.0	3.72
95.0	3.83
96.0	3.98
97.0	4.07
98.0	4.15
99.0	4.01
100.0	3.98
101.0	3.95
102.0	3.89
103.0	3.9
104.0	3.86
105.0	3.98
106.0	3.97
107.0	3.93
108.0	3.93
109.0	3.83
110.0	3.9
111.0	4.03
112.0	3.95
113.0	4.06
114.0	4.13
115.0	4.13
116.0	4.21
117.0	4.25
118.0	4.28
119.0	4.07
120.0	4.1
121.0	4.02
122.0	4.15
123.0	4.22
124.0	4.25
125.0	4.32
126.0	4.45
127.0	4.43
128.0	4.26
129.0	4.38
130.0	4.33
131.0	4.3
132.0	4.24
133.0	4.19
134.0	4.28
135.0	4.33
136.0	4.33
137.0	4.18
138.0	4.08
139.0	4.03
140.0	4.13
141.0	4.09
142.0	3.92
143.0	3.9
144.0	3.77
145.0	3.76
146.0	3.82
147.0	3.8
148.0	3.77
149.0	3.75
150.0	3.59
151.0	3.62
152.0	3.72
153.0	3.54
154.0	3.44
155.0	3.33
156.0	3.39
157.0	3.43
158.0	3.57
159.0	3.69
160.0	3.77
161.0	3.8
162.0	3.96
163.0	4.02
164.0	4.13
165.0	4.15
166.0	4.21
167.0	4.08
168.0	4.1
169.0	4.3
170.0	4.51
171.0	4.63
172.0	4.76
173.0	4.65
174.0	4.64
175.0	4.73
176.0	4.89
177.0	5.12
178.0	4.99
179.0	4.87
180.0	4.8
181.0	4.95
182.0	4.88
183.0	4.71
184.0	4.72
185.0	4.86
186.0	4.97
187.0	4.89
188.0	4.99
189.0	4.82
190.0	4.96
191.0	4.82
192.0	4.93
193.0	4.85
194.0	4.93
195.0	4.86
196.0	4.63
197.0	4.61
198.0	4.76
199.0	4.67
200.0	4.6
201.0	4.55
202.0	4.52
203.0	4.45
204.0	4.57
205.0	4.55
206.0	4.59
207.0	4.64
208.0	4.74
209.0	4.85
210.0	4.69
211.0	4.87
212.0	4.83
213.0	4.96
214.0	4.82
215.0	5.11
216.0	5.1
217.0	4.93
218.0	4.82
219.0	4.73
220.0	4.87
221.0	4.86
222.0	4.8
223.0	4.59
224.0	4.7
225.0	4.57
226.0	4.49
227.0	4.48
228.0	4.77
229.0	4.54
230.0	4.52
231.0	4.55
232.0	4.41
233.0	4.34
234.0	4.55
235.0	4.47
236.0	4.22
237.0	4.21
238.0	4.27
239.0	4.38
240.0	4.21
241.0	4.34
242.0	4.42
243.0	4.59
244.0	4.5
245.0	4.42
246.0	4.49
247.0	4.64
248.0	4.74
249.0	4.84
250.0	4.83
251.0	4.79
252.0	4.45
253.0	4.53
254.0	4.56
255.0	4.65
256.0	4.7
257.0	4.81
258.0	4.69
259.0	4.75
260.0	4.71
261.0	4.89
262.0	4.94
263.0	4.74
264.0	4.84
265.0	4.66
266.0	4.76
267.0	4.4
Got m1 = 2.5 keV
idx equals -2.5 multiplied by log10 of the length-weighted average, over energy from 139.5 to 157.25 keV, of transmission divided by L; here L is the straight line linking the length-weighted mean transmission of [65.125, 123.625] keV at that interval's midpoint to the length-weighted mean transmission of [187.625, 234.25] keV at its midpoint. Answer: 0.16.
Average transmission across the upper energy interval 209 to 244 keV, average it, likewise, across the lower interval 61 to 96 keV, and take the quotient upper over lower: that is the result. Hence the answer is 1.18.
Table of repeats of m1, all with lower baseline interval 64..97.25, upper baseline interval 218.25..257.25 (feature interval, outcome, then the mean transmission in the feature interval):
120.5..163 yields 2.02 keV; 3.96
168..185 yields -1.72 keV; 4.74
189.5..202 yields -1.05 keV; 4.75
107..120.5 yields -0.05 keV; 4.06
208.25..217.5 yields -0.92 keV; 4.9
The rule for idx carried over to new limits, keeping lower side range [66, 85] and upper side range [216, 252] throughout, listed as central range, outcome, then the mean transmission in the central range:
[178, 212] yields -0.080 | 4.76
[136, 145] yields 0.055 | 4.02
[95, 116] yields 0.030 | 3.98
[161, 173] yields 0.018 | 4.26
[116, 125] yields -0.007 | 4.18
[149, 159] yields 0.207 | 3.54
